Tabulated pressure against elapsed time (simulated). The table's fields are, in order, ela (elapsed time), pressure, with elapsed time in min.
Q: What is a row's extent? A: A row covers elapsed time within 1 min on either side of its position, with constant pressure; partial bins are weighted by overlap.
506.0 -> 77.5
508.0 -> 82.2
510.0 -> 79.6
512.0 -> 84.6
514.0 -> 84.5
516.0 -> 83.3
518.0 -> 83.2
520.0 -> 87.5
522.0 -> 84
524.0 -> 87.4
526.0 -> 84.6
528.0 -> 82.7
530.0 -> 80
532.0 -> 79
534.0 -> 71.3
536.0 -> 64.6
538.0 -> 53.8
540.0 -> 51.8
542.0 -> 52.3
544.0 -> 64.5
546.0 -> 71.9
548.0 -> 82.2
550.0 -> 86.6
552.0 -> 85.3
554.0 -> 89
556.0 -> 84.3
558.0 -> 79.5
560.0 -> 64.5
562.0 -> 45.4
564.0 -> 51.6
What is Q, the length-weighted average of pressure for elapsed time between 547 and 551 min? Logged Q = 84.4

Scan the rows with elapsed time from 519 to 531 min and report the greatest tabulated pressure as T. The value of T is 87.5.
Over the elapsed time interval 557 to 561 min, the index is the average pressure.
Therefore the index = 72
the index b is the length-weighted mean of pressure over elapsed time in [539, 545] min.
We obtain 56.2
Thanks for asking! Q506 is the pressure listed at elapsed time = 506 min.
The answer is 77.5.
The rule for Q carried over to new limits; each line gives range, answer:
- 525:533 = 81.6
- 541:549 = 67.7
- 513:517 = 83.9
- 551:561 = 80.5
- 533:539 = 63.2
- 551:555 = 87.2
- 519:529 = 85.2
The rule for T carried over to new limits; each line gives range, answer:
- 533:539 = 71.3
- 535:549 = 82.2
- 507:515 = 84.6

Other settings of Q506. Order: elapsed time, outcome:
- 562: 45.4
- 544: 64.5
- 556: 84.3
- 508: 82.2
